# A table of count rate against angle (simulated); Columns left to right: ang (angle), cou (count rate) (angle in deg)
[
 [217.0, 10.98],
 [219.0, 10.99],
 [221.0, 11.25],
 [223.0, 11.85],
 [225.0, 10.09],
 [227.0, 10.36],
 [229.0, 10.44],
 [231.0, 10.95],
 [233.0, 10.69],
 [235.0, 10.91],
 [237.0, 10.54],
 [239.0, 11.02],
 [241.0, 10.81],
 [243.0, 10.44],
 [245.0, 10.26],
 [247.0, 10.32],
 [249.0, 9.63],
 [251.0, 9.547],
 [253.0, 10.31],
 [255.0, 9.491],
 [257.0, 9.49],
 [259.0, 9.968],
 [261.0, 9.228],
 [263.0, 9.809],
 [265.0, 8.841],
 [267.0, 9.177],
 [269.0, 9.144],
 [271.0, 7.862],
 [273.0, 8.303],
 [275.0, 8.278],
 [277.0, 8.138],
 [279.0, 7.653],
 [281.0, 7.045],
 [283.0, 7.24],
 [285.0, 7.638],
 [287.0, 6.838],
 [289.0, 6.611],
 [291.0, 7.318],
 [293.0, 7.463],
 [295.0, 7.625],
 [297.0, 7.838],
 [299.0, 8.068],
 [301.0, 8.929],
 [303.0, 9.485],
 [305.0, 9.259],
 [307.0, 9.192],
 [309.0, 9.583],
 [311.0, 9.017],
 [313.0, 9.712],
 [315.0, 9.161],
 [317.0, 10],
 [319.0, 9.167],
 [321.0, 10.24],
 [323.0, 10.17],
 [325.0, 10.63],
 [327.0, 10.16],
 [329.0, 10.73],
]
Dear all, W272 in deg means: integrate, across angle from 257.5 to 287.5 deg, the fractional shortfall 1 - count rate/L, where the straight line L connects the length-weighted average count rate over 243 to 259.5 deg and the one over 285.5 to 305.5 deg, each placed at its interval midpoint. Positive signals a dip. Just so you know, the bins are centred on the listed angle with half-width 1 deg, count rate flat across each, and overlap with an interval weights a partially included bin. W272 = 1.94 deg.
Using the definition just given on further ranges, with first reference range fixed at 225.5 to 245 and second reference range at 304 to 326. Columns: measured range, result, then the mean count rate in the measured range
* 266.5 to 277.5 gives 1.86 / 8.47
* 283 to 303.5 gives 4.55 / 7.71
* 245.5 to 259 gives 0.79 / 9.83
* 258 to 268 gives 0.87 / 9.4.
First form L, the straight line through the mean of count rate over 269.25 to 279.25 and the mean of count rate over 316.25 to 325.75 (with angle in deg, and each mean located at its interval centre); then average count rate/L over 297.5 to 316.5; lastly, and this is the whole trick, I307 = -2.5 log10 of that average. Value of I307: 0.04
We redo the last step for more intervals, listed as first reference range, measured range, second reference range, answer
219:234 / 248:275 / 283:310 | 0.02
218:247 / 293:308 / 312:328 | 0.18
